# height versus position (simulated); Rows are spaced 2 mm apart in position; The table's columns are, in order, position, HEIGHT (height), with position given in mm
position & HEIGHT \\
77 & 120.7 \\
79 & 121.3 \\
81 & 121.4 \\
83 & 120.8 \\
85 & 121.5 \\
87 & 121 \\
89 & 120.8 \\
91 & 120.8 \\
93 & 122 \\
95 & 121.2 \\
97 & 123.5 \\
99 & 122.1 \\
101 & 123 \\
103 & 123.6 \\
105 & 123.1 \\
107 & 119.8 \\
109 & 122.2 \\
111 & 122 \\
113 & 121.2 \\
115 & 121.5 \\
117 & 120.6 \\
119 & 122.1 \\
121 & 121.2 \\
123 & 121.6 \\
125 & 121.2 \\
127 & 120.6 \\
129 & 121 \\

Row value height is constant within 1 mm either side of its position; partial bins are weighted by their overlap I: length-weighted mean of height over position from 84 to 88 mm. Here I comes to 121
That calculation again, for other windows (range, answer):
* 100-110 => 122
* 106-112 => 121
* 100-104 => 123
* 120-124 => 121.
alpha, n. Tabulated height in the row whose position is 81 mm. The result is 121.4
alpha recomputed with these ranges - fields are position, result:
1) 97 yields 123.5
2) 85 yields 121.5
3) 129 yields 121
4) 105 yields 123.1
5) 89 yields 120.8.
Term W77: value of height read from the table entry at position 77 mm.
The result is 120.7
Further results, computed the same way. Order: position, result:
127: 120.6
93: 122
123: 121.6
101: 123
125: 121.2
